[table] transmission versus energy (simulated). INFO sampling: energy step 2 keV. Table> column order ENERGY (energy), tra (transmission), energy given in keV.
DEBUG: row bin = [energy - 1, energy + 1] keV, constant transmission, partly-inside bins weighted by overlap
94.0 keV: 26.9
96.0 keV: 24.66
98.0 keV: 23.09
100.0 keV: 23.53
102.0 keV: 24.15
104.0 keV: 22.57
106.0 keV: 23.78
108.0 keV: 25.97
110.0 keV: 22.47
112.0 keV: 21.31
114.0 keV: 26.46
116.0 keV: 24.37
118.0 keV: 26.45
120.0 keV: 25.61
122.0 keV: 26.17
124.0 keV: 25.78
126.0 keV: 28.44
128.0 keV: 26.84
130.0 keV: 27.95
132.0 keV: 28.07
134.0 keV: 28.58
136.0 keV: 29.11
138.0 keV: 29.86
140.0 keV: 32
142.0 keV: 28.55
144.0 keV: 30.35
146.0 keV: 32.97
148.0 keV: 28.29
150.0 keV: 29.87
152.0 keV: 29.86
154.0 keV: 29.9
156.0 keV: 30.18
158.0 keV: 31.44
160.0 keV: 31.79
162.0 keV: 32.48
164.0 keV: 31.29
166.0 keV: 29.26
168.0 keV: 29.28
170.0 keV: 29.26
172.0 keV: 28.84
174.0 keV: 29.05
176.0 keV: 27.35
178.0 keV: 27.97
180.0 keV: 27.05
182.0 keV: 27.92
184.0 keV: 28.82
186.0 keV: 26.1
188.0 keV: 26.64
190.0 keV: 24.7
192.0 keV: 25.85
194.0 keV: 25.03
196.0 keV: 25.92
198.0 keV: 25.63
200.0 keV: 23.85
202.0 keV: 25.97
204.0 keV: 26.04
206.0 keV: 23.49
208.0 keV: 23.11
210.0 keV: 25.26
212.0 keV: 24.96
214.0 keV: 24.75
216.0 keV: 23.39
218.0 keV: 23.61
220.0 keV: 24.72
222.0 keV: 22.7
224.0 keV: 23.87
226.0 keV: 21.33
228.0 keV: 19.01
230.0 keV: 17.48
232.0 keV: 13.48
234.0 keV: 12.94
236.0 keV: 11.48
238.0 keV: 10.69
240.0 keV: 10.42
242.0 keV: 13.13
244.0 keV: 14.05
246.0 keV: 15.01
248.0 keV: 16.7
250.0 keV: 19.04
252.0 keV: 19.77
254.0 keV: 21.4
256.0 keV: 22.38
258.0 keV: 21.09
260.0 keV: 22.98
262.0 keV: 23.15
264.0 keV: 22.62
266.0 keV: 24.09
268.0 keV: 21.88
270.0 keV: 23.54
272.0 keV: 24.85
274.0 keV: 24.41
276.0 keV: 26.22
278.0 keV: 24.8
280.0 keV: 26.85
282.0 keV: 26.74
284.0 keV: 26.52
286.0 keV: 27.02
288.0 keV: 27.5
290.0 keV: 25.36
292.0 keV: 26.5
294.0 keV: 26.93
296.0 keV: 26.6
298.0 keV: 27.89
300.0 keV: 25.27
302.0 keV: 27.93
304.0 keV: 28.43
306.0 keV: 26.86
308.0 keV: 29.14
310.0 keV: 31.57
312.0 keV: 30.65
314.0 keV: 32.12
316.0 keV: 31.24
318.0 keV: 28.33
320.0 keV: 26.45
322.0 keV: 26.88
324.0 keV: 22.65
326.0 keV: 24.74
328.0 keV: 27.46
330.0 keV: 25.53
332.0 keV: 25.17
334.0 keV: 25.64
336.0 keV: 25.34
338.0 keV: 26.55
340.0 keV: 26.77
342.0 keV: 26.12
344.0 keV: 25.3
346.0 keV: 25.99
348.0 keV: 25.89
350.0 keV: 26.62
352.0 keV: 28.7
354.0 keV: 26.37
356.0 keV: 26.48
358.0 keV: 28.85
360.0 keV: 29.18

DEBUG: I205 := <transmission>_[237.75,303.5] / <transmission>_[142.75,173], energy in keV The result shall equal 0.75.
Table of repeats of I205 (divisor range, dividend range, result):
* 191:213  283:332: 1.10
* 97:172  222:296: 0.76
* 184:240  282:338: 1.23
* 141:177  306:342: 0.91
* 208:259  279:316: 1.47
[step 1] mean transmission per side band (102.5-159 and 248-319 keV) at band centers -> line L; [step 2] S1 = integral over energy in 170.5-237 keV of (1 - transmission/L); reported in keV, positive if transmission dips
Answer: 6.9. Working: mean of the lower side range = 27.6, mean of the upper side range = 25.6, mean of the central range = 23.9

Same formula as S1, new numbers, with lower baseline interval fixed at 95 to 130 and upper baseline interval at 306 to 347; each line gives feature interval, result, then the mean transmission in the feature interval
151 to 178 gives -4.75 keV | 29.9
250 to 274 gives 3.66 keV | 22.5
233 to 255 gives 9.49 keV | 15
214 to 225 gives 0.96 keV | 23.8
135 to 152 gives -3.29 keV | 30.1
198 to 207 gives 0.32 keV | 24.9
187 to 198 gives 0.05 keV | 25.6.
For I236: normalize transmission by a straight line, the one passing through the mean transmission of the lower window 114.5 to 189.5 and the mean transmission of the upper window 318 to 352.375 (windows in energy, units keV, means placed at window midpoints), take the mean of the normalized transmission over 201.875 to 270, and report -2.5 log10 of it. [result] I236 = 0.34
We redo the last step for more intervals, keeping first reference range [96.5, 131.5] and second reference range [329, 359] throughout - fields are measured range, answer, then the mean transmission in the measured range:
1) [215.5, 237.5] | 0.317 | 19.2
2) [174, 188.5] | -0.087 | 27.5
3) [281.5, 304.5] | -0.033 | 26.9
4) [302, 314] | -0.129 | 29.4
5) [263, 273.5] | 0.109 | 23.4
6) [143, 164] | -0.213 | 30.7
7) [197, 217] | 0.040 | 24.6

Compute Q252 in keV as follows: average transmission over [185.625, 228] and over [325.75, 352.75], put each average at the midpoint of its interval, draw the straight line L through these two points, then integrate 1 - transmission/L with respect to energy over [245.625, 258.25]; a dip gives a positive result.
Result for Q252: 2.82 keV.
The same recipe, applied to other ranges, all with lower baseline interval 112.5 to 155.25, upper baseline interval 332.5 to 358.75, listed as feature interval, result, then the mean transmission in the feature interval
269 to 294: 1.03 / 25.9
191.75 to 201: 0.85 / 25.2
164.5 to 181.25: -0.38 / 28.6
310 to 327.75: -0.92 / 28.1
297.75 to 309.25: -0.36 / 27.7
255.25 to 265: 1.70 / 22.4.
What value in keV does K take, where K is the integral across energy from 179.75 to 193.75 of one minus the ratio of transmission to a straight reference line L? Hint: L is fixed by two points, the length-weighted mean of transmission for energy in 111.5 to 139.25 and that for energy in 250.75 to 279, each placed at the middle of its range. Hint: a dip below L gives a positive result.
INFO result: -0.8 keV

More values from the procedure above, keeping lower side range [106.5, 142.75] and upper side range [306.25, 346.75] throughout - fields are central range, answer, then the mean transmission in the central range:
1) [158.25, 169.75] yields -1.65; 30.8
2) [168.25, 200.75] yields -0.02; 27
